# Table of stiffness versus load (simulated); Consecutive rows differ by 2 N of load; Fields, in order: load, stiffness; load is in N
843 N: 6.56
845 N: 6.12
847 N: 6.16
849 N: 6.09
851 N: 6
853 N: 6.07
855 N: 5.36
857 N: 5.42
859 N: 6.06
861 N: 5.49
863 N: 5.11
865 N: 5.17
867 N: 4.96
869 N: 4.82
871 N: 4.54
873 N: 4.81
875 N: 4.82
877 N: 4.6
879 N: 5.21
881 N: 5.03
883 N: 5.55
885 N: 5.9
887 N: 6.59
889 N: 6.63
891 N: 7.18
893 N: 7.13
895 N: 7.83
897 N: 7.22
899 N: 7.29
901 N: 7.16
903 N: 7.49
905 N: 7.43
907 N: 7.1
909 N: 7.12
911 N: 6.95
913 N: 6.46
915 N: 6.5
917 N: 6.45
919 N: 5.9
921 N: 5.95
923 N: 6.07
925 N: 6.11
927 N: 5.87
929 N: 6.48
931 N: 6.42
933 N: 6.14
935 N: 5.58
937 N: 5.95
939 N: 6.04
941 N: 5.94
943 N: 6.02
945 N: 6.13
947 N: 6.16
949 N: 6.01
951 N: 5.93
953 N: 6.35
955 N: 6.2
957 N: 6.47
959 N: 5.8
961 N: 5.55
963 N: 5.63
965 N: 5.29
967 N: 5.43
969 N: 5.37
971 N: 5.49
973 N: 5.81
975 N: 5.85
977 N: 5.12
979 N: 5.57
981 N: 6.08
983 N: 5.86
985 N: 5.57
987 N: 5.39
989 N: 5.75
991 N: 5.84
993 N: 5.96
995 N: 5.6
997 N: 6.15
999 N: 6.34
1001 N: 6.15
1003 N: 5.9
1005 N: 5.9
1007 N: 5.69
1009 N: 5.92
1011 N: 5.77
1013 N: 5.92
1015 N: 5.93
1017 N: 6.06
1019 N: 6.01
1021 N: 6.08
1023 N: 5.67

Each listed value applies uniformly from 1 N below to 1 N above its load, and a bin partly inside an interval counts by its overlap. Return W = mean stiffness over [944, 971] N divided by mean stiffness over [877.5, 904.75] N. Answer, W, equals 0.89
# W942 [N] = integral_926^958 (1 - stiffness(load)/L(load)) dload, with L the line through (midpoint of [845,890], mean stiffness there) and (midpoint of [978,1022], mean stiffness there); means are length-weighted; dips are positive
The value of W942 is -2.22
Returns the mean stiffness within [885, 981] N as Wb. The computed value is 6.27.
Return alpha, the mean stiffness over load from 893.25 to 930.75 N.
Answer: 6.74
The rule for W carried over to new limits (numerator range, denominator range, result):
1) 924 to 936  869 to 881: 1.27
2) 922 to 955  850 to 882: 1.17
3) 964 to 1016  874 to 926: 0.89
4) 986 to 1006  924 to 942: 0.97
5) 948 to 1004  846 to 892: 1.05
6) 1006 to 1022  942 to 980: 1.02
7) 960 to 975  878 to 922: 0.83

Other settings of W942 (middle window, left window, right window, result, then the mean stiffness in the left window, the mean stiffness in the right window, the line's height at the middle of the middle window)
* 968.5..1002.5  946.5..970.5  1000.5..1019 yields 0.6 N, 5.84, 5.91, 5.88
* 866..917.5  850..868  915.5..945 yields -4.2 N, 5.52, 6.08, 5.77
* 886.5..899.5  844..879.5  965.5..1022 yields -3.9 N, 5.38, 5.8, 5.48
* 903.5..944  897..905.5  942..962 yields 2.6 N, 7.32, 6.06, 6.76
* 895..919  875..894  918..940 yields -4.1 N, 5.92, 6.05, 5.98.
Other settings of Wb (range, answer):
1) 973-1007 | 5.81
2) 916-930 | 6.12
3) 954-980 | 5.66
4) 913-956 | 6.11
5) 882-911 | 6.97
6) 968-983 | 5.63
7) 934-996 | 5.8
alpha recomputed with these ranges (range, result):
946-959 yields 6.16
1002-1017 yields 5.87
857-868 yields 5.36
